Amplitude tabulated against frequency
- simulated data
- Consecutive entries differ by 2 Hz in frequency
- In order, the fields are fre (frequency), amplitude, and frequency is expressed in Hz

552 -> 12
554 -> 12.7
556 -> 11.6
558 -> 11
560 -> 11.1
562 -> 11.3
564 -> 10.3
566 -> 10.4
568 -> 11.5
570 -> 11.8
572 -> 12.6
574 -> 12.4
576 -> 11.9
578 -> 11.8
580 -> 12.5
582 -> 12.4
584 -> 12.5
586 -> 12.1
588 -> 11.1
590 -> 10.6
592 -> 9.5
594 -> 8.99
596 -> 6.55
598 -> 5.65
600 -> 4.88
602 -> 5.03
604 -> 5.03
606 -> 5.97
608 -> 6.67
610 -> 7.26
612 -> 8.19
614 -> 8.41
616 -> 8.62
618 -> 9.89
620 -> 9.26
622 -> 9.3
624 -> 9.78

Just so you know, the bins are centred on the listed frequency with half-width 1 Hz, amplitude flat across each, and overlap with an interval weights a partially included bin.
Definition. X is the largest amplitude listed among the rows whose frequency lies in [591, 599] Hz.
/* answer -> 9.5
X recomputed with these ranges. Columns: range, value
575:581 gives 12.5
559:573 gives 12.6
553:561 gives 12.7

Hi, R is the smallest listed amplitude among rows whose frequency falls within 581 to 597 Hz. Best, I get 6.55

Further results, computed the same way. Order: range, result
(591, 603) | 4.88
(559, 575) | 10.3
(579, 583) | 12.4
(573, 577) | 11.9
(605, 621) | 5.97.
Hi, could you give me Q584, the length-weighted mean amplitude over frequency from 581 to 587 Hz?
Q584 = 12.3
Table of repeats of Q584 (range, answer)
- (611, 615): 8.3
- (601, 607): 5.34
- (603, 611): 6.23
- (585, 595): 10.5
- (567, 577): 12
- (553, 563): 11.5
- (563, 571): 11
